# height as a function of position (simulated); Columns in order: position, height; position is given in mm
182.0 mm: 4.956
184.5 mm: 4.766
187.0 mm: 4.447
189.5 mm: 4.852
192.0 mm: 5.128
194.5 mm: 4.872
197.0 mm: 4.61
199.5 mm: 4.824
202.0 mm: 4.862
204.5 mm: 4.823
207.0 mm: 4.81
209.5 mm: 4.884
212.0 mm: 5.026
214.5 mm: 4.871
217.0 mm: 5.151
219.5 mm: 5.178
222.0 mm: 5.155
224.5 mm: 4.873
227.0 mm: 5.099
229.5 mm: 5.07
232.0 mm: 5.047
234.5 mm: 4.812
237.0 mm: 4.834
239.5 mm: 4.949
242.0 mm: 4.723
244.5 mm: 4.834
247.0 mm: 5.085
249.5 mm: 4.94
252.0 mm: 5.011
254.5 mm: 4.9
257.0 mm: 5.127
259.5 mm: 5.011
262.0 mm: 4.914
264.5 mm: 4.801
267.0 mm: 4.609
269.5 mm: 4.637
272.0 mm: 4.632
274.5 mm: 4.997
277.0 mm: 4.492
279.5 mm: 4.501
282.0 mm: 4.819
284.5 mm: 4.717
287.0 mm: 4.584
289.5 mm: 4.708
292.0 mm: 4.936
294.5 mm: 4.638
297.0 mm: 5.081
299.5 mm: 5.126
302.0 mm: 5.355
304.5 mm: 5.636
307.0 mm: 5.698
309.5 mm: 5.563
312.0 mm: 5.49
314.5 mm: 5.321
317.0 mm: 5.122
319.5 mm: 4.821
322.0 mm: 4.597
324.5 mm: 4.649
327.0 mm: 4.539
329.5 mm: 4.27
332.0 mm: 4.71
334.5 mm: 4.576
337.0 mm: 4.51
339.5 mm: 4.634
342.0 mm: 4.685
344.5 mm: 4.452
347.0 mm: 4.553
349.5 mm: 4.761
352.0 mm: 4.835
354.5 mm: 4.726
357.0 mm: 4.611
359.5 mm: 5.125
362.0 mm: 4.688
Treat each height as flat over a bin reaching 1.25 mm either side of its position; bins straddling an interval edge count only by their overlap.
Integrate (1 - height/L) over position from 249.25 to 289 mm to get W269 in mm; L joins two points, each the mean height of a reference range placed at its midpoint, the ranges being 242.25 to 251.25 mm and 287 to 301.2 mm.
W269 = 1.0 mm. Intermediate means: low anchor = 4.93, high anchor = 4.88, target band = 4.79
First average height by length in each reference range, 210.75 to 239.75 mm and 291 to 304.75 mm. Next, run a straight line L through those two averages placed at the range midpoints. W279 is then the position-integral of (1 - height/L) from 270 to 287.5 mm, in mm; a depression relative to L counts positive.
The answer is 1.35 mm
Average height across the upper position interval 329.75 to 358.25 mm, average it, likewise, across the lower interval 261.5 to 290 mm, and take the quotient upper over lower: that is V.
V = 0.99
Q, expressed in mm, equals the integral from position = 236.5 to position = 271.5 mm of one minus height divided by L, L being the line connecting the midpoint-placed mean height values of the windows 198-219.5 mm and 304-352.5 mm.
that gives 0.1 mm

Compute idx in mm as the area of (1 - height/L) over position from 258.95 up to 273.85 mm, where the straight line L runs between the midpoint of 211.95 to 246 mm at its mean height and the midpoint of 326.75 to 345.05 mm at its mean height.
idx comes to 0.2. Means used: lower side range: 4.97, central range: 4.77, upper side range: 4.55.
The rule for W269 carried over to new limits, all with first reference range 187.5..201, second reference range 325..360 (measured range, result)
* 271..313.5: -2.74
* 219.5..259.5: -1.67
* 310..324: -1.22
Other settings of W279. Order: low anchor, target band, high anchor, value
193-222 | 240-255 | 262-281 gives -0.5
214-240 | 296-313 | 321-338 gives -2.8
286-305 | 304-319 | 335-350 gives -1.8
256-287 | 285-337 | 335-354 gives -2.9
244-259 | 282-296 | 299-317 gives 1.5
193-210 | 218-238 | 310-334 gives -0.8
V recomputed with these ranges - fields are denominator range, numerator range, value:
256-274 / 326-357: 0.96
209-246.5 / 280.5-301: 0.97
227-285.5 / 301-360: 1.01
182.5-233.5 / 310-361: 0.97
